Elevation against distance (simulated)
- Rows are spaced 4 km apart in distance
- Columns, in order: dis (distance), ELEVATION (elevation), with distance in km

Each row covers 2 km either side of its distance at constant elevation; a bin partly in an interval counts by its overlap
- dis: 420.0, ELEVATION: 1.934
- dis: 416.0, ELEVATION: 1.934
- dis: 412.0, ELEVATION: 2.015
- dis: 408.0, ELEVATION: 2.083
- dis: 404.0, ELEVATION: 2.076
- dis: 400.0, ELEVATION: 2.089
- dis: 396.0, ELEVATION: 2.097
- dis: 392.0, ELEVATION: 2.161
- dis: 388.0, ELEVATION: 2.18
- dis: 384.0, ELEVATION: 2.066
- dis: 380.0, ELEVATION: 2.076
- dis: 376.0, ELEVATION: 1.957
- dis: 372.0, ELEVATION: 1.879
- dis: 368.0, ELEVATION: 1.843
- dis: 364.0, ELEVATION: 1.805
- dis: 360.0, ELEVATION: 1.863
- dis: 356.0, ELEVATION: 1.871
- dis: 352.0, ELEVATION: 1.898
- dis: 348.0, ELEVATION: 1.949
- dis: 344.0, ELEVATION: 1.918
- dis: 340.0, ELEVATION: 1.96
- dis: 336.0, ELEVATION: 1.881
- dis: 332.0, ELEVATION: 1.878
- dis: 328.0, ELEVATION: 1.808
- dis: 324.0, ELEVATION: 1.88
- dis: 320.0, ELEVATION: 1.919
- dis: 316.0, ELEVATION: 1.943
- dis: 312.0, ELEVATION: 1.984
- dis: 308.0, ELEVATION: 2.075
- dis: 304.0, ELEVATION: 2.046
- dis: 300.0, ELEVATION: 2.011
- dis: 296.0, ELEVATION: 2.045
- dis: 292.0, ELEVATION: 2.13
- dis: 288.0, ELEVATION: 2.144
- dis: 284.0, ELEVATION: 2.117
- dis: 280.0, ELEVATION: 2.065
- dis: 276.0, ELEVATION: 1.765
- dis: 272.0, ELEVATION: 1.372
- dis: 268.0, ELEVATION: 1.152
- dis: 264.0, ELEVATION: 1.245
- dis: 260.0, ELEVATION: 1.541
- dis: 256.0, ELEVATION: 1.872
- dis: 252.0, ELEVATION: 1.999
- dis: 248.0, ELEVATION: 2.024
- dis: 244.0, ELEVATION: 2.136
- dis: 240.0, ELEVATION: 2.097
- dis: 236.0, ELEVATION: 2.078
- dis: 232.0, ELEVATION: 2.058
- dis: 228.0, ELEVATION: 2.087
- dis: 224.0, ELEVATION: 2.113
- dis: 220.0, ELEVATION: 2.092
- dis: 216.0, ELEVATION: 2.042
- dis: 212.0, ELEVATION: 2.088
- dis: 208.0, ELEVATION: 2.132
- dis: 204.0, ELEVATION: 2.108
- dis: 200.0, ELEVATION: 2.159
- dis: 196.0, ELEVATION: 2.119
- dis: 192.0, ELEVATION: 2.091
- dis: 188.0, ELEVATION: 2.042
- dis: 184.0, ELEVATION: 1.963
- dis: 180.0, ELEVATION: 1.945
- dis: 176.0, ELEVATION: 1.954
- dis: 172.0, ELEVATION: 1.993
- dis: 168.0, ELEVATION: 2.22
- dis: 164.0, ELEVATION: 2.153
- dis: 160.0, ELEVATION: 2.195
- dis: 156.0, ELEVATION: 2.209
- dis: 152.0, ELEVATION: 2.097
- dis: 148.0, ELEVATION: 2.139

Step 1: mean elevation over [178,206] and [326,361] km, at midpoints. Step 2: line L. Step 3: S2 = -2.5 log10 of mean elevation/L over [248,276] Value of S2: 0.25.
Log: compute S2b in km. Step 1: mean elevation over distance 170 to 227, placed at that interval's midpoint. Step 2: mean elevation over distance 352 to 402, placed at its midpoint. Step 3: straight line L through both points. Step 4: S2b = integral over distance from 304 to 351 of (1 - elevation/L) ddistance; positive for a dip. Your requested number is 1.78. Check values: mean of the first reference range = 2.06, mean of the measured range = 1.93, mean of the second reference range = 1.99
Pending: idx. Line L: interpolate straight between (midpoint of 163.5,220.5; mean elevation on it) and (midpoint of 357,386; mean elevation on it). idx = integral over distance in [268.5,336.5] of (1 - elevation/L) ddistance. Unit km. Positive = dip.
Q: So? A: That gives 1.8 km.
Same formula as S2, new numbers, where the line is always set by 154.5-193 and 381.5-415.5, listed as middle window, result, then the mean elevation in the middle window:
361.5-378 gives 0.12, 1.87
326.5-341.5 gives 0.11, 1.88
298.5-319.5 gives 0.04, 2.01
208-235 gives 0.00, 2.08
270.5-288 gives 0.11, 1.88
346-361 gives 0.10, 1.9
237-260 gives 0.05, 1.99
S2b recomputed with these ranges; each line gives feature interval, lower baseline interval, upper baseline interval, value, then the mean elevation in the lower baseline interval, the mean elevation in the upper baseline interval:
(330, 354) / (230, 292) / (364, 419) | 0.6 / 1.85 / 2.02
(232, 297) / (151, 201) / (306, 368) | 4.0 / 2.09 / 1.91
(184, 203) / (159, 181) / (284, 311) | -0.1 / 2.08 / 2.07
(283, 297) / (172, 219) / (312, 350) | -1.1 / 2.06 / 1.91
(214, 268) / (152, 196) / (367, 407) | 3.8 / 2.08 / 2.05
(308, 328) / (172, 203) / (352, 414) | 0.8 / 2.04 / 2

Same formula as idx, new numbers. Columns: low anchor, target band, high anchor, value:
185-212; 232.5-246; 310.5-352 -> -0.4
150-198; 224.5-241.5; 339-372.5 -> -0.5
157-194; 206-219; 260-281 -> -1.7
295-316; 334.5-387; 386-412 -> 3.7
